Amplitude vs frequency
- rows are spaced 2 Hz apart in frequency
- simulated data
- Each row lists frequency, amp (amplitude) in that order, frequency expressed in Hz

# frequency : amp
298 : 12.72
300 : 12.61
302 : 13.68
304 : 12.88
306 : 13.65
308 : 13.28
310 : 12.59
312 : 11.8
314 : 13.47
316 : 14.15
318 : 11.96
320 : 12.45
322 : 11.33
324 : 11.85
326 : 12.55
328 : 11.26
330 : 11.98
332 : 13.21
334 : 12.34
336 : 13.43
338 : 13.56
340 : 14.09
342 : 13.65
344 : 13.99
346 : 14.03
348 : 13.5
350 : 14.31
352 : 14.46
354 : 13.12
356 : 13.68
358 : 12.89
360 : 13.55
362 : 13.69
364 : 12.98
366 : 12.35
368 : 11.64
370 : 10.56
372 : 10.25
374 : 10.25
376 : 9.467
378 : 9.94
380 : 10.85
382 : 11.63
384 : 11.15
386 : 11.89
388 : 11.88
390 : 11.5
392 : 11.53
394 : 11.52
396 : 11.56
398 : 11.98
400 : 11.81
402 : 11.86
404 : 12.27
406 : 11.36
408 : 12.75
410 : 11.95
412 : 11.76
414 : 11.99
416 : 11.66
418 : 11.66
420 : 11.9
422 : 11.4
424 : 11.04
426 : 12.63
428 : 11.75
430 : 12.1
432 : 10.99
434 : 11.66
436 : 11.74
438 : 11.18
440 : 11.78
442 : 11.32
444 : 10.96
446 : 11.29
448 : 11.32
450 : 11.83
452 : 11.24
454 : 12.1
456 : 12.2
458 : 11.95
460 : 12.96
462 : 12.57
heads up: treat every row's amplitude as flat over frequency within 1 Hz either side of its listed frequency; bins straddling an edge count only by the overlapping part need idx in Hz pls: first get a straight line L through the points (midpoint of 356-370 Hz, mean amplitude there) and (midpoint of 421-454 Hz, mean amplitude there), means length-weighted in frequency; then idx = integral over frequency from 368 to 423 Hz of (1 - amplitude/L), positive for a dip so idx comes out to 3.5 Hz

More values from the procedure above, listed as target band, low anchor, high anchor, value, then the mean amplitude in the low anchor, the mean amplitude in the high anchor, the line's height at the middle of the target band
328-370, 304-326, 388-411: -3.01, 12.7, 11.8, 12.3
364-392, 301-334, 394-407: 2.09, 12.6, 11.8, 12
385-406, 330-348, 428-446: 0.93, 13.4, 11.5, 12.3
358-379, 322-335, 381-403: 0.55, 12.1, 11.7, 11.8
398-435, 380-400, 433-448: -1.00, 11.6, 11.4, 11.5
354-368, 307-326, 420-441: -1.01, 12.5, 11.6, 12.2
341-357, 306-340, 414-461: -1.81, 12.7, 11.7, 12.4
